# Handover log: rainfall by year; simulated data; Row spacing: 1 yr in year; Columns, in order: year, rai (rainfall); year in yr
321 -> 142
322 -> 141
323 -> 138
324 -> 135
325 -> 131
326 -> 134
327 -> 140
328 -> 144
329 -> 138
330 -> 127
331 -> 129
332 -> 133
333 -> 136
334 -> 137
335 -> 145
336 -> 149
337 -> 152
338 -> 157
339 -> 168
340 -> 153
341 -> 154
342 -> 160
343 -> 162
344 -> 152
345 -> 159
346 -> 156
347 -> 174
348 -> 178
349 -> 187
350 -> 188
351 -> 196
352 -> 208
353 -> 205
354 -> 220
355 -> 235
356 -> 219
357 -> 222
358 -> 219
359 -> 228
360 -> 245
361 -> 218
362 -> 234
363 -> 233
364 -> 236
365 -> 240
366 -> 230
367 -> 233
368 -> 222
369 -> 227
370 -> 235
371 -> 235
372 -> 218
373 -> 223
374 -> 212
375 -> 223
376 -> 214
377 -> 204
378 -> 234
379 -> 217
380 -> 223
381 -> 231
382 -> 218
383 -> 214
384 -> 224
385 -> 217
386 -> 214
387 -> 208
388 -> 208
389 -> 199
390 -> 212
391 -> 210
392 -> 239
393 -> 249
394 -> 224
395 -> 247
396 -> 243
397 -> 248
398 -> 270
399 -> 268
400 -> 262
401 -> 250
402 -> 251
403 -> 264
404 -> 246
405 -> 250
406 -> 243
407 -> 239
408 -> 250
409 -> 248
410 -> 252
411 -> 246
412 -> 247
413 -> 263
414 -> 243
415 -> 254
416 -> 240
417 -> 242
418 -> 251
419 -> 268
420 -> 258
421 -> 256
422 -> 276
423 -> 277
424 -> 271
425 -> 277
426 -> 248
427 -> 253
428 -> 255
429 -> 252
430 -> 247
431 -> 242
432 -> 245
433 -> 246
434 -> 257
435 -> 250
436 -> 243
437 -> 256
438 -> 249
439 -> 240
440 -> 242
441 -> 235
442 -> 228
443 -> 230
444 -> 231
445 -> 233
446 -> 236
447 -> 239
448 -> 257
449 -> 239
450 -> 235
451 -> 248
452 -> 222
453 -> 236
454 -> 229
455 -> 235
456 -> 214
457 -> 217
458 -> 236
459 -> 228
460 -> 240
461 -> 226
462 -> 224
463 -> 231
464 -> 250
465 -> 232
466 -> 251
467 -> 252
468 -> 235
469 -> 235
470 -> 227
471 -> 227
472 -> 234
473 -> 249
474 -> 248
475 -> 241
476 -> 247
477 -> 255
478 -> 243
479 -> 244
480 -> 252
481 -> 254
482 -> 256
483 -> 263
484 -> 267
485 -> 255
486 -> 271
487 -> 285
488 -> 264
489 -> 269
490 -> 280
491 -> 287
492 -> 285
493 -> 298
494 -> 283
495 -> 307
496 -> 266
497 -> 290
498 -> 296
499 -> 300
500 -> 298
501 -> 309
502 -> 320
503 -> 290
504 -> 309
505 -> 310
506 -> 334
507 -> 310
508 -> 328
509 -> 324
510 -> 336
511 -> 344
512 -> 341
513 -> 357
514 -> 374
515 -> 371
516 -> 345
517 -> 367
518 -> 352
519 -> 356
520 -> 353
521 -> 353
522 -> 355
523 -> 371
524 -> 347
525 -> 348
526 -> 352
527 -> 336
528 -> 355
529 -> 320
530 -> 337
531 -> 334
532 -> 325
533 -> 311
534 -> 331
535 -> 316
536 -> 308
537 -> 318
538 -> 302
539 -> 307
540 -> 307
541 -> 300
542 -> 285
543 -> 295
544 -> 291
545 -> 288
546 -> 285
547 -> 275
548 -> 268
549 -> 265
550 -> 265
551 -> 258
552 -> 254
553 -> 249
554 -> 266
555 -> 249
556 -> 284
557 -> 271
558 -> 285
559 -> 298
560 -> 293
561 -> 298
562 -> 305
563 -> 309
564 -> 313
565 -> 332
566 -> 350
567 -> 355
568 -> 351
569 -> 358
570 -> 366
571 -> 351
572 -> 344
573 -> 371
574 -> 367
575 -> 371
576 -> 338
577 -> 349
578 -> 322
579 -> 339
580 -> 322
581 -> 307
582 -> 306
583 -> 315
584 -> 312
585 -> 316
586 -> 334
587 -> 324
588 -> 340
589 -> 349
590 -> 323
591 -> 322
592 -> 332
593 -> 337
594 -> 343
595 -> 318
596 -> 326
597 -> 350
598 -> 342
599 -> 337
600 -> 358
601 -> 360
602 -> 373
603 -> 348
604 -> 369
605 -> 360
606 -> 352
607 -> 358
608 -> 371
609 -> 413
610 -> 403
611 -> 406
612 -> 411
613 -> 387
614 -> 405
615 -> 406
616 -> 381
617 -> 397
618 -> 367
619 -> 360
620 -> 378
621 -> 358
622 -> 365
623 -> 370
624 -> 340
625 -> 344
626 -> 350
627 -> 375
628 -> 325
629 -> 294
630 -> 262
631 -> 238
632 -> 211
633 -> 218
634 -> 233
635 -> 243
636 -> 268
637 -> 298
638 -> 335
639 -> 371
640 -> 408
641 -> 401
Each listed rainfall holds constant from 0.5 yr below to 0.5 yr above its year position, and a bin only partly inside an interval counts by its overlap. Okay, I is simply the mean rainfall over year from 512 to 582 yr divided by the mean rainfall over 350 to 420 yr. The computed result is 1.4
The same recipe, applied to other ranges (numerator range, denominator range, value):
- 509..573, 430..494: 1.30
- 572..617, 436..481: 1.48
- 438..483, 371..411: 1.02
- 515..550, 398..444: 1.28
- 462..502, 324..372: 1.42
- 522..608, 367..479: 1.35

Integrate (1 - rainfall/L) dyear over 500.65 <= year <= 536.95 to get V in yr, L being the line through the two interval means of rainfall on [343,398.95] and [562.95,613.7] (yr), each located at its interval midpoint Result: -3.6 yr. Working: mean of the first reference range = 218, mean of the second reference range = 348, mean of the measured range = 337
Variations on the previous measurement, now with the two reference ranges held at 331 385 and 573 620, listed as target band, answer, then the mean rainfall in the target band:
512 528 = -2.71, 355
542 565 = 3.12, 281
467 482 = 1.72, 243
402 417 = -1.04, 249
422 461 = 1.53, 243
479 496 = 0.64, 272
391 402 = -1.17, 248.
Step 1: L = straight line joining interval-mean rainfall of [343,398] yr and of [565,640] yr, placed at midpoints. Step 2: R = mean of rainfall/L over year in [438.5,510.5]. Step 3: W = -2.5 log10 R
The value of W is 0.056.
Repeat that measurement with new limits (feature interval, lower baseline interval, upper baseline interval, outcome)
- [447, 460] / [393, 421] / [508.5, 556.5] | 0.18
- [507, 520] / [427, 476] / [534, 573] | -0.25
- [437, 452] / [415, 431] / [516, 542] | 0.15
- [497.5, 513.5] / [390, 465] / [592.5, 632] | -0.10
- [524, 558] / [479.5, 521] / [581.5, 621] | 0.09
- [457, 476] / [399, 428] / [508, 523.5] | 0.28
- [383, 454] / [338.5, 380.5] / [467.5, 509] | -0.03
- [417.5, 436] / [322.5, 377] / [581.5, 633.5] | -0.10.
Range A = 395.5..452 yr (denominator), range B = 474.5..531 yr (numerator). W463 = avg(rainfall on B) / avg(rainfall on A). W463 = 1.2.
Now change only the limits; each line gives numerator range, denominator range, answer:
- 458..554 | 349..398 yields 1.31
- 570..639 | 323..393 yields 1.75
